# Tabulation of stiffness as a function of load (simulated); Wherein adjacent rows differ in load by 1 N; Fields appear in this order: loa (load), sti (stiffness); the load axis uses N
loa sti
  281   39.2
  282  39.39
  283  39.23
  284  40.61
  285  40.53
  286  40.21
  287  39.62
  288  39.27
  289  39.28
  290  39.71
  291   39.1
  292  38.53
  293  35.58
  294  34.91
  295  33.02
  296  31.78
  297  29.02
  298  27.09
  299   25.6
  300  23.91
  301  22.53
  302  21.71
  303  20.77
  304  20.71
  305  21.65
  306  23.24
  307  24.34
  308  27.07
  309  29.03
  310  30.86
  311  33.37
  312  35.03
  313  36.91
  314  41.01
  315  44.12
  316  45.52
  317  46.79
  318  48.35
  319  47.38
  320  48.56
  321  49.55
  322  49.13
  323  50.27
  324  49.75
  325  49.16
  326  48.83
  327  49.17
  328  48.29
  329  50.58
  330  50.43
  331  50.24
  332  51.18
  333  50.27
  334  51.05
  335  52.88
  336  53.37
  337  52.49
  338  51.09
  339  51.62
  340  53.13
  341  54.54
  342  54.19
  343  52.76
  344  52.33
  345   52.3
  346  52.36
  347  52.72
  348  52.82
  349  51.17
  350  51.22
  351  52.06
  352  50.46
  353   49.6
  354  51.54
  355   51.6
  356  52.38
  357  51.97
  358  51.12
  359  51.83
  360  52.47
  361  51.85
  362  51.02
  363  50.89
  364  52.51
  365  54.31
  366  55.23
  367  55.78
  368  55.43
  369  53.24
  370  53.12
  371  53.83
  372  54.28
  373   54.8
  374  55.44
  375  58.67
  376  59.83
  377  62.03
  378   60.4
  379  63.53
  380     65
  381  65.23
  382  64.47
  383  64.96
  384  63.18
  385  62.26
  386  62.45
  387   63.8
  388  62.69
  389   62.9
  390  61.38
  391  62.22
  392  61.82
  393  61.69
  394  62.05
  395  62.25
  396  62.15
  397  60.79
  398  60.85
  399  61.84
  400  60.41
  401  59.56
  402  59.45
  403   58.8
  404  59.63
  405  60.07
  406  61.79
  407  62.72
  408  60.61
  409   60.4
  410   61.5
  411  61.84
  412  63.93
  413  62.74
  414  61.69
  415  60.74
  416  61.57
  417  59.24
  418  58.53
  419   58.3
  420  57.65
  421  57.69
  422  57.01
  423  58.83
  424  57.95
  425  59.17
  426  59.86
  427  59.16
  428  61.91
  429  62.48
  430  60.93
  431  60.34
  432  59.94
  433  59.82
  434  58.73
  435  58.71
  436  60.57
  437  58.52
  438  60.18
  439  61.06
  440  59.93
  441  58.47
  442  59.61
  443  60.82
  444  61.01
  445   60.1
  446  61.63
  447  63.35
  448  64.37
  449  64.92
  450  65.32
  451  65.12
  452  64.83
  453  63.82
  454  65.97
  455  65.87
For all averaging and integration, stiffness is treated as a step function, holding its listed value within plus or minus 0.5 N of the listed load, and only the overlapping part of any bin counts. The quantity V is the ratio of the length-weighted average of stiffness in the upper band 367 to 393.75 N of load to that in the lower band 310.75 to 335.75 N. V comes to 1.27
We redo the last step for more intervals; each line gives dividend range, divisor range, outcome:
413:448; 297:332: 1.58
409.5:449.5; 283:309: 1.93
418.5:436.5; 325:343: 1.16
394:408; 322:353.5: 1.19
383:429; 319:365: 1.19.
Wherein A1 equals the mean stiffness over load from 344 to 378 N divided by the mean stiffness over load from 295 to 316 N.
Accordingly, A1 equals 1.8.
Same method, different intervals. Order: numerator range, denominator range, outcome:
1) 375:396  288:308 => 2.14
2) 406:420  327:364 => 1.18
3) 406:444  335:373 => 1.14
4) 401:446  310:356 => 1.22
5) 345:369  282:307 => 1.64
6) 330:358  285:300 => 1.48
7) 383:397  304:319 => 1.80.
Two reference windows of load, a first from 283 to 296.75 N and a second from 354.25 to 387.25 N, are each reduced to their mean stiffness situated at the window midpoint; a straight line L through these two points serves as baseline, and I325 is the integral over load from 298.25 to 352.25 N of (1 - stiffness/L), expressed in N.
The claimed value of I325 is 3.6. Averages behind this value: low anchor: 37.7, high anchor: 56.8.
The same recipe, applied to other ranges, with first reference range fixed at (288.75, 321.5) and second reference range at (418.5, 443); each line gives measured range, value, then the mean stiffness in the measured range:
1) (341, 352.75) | -2.77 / 52.3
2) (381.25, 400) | -4.09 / 62.4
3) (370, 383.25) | -3.11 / 59.8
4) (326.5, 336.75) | -3.03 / 50.8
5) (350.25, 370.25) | -3.26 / 52.4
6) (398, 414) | -1.95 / 61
